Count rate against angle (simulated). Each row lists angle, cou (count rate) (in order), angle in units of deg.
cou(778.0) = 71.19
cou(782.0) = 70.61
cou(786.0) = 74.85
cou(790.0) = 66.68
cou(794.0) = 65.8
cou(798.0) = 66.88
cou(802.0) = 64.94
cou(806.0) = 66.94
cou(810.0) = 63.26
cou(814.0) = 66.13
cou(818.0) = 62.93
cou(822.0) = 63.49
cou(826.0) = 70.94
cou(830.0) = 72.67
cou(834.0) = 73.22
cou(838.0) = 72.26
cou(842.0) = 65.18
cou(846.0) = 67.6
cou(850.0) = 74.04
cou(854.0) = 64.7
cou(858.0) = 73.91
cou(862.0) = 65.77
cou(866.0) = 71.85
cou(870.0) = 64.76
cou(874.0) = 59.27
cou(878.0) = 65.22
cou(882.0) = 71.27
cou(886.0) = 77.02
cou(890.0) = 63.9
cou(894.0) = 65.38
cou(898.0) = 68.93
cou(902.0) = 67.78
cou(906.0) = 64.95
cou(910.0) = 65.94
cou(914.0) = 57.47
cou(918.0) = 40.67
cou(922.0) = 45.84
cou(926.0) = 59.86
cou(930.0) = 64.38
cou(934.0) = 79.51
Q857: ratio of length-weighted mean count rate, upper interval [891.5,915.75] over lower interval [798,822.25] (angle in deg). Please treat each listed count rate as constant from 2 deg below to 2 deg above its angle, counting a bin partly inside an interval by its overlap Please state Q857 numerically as 1.00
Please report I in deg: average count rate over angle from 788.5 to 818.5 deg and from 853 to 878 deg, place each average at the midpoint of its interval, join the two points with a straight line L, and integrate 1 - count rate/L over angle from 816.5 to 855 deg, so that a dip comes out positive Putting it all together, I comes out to -1.6 deg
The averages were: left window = 65.6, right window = 66.7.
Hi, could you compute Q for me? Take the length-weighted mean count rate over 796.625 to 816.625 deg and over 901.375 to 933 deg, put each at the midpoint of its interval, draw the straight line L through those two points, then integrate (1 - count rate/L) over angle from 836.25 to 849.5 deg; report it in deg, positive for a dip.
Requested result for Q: -1.2 deg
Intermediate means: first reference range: 65.5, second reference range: 58.6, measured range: 68.9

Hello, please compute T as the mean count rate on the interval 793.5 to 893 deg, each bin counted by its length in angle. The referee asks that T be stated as 67.8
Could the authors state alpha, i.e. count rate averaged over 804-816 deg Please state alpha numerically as 65.4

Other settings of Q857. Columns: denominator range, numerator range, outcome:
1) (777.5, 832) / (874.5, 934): 0.94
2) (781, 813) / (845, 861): 1.04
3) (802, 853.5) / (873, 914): 0.98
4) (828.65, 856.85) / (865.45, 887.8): 0.97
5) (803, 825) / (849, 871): 1.07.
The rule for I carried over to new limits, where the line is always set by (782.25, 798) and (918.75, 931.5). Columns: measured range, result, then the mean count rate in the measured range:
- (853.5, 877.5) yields -2.2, 66.7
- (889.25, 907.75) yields -2.8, 66.4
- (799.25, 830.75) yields 0.1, 66.2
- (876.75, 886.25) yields -1.8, 70.6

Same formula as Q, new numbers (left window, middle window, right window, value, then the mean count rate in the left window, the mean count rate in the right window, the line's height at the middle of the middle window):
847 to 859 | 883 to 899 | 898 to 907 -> -0.26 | 70.4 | 67.1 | 67.9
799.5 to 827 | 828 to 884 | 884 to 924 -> -4.41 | 65.3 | 61.8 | 63.7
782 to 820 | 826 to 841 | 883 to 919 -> -1.37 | 66.7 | 64.4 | 66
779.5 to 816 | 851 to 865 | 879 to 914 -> -0.29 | 67.4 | 67.5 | 67.4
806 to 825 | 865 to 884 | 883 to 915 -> 0.00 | 64.6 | 66.9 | 66.2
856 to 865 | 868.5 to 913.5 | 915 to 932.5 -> -3.25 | 70.1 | 53.7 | 62.2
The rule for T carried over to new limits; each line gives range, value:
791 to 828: 65.7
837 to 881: 67.7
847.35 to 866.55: 69.8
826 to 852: 70.8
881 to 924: 62.4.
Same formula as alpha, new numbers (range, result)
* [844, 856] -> 68.8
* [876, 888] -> 71.2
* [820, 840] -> 70.5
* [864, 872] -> 68.3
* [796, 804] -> 65.9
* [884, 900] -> 68.8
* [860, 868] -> 68.8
